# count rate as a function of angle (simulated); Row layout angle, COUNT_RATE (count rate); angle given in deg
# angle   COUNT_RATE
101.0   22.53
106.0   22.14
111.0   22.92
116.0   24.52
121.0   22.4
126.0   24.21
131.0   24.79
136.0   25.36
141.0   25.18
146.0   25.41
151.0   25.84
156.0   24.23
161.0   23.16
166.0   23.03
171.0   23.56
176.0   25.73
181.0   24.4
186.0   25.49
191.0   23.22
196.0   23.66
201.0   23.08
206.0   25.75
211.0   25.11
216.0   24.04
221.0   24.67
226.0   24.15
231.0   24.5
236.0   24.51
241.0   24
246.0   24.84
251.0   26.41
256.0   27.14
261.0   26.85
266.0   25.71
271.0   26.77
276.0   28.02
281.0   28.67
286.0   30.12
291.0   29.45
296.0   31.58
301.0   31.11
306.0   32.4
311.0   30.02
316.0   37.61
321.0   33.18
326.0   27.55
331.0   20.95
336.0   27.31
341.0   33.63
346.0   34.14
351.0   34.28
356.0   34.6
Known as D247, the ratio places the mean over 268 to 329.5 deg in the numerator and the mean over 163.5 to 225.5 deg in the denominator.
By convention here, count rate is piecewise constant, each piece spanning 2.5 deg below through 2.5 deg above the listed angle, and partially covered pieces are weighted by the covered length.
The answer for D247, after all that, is 1.25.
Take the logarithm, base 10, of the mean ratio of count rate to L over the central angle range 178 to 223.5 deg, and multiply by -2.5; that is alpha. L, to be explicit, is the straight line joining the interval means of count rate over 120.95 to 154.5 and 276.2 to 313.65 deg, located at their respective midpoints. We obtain 0.11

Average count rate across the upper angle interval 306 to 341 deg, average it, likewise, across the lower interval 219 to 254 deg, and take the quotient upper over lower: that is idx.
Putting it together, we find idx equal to 1.21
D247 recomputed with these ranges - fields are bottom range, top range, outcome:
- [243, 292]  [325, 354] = 1.09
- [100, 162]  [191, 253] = 1.02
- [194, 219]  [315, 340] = 1.19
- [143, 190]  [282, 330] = 1.27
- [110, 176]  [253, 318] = 1.22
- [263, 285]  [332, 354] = 1.15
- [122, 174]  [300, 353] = 1.27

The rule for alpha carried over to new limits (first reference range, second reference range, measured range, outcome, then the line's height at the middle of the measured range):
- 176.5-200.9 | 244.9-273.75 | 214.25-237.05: 0.04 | 25.3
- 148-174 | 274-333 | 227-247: 0.12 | 27.3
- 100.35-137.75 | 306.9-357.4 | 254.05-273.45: 0.09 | 28.8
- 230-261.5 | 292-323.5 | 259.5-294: 0.04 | 29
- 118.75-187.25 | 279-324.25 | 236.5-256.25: 0.14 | 28.9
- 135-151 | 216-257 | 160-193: 0.05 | 25.2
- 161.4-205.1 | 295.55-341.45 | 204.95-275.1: 0.05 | 26.7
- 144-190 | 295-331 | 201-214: 0.06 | 26.3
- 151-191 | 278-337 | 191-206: 0.07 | 25.4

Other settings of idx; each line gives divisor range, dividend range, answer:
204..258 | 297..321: 1.31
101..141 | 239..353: 1.23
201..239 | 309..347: 1.24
